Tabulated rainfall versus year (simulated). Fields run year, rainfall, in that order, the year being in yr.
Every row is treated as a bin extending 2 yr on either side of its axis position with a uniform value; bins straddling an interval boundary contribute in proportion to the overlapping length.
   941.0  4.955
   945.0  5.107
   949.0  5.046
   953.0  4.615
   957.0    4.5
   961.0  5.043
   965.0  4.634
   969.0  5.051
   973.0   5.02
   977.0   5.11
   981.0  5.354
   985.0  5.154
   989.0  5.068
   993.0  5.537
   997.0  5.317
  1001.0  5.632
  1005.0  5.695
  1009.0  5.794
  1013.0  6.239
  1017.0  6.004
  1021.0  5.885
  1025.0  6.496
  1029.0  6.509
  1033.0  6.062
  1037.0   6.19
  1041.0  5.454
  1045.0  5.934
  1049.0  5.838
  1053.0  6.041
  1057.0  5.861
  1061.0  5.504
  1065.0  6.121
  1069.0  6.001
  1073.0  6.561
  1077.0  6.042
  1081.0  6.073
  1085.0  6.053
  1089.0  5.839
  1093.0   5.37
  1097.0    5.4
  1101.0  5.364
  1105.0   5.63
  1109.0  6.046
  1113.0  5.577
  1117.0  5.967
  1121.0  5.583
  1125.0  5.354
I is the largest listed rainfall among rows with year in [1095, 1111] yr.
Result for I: 6.046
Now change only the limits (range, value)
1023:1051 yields 6.509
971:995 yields 5.537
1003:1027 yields 6.496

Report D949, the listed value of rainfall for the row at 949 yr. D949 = 5.046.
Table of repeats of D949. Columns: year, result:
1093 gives 5.37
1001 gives 5.632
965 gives 4.634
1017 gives 6.004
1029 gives 6.509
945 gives 5.107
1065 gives 6.121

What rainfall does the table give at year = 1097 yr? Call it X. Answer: 5.4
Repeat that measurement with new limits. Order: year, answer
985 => 5.154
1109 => 6.046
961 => 5.043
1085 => 6.053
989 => 5.068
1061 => 5.504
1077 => 6.042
